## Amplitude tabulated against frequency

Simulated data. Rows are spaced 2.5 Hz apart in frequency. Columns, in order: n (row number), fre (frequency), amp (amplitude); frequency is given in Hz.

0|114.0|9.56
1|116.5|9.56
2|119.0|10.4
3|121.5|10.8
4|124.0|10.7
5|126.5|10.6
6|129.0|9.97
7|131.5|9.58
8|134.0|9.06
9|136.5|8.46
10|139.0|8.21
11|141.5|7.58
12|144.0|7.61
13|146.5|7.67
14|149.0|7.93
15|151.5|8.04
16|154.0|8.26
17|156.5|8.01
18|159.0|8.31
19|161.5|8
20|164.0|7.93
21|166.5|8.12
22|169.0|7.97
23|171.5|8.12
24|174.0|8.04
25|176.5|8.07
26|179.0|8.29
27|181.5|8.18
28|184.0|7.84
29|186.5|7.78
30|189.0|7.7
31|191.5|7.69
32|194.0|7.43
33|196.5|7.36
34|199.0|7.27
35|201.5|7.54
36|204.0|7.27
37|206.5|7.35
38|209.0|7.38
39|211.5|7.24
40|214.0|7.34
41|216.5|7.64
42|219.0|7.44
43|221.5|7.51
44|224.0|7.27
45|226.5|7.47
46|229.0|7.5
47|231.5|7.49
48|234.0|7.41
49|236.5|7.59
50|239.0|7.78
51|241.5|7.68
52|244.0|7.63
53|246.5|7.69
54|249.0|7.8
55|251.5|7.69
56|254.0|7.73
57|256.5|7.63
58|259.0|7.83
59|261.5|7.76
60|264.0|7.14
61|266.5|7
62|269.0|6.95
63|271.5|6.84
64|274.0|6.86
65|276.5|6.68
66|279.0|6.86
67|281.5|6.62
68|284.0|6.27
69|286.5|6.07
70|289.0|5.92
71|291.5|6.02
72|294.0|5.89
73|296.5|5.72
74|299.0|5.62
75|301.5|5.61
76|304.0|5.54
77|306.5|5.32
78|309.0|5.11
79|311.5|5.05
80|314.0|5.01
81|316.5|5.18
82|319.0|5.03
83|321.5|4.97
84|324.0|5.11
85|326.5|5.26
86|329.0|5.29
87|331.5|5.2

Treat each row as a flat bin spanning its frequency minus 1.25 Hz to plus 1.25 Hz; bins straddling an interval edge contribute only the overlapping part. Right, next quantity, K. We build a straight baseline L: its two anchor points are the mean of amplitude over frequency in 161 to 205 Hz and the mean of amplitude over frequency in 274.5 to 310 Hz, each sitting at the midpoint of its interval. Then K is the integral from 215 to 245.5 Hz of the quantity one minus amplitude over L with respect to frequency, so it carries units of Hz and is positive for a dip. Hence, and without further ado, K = -2.3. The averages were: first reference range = 7.81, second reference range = 5.97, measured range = 7.53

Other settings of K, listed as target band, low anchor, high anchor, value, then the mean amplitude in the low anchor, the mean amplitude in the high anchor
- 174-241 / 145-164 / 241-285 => 0.59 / 8.02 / 7.26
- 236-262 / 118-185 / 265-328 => -3.71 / 8.58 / 5.86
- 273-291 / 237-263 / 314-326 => 0.19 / 7.71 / 5.08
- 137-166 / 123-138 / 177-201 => 3.22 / 9.69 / 7.73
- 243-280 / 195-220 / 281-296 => -4.64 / 7.38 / 6.09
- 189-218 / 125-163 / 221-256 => 1.84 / 8.5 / 7.59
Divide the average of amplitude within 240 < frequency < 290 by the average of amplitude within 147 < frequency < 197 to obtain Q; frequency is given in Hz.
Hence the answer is 0.90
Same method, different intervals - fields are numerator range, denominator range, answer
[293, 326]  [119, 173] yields 0.61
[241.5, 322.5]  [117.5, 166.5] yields 0.73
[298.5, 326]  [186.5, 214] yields 0.70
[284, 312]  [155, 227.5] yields 0.74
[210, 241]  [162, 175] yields 0.93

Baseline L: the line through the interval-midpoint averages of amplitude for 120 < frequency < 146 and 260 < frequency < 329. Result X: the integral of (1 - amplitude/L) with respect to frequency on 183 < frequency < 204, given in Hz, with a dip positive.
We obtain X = 1.2 Hz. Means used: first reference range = 9.22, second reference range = 5.97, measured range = 7.55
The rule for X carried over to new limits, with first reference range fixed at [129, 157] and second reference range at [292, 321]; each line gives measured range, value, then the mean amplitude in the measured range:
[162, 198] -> -1.2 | 7.89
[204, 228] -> -1.4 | 7.4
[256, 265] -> -2.0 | 7.6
